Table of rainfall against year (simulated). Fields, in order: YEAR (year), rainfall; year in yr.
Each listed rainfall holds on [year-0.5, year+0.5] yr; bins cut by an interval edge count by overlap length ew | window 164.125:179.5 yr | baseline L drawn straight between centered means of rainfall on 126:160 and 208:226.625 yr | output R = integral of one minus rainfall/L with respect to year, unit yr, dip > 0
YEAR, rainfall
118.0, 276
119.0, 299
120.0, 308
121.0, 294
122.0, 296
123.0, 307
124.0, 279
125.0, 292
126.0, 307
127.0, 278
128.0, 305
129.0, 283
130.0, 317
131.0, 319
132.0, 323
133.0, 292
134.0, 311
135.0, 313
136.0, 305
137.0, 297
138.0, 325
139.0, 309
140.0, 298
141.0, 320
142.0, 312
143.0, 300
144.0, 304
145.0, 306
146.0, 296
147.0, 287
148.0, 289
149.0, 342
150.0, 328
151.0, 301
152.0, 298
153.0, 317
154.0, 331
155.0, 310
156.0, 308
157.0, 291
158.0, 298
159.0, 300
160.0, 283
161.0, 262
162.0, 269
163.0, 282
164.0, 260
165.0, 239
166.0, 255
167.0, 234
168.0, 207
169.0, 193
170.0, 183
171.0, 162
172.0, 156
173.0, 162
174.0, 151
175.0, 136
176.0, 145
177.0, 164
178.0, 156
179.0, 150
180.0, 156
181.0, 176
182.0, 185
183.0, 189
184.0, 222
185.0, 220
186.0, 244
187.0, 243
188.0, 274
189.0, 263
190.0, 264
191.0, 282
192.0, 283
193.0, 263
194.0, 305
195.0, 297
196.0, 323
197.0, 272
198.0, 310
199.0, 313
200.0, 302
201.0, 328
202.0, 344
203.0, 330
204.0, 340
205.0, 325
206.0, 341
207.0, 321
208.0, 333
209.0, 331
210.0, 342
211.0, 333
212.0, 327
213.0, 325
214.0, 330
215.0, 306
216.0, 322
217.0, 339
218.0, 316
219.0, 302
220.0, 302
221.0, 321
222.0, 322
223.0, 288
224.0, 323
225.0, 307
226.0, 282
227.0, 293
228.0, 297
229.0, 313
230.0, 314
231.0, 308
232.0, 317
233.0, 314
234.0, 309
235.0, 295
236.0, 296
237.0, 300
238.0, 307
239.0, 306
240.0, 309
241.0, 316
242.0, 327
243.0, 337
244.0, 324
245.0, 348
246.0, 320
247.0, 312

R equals 6.4 yr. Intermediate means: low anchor 306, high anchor 318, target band 181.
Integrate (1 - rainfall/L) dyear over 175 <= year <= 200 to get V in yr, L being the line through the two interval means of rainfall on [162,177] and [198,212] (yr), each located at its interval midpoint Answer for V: 3.0 yr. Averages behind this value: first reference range 199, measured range 237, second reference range 329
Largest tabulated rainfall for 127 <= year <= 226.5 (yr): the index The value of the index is 344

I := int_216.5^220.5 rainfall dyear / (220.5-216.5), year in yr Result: 315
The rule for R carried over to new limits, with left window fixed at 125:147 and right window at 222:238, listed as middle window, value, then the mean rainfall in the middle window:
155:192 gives 9.89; 223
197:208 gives -0.68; 323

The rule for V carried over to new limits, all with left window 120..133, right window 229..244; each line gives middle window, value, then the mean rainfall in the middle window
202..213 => -0.9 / 332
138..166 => 0.5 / 298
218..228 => 0.2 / 305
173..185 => 5.4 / 168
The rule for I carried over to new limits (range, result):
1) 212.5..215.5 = 320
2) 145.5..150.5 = 308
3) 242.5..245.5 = 336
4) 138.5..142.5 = 310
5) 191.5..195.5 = 287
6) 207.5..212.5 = 333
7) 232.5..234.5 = 312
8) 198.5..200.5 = 308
